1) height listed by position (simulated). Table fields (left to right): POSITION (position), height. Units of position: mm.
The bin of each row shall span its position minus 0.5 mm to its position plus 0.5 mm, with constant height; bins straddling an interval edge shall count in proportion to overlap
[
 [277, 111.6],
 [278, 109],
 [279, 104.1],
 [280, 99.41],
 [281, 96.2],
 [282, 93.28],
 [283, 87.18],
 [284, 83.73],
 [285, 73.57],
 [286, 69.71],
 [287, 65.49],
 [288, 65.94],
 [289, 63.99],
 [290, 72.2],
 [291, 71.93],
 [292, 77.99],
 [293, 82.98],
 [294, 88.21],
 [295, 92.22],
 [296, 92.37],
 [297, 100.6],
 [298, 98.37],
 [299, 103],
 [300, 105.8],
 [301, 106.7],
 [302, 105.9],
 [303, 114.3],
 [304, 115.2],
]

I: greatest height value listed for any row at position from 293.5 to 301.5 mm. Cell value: 106.7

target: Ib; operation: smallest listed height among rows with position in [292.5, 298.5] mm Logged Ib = 82.98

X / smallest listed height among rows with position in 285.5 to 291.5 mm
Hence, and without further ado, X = 63.99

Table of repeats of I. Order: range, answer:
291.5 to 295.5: 92.22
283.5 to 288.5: 83.73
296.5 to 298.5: 100.6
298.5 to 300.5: 105.8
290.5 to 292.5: 77.99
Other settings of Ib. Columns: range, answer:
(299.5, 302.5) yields 105.8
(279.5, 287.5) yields 65.49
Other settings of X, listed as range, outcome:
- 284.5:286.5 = 69.71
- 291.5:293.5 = 77.99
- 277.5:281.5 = 96.2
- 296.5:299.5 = 98.37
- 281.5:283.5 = 87.18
